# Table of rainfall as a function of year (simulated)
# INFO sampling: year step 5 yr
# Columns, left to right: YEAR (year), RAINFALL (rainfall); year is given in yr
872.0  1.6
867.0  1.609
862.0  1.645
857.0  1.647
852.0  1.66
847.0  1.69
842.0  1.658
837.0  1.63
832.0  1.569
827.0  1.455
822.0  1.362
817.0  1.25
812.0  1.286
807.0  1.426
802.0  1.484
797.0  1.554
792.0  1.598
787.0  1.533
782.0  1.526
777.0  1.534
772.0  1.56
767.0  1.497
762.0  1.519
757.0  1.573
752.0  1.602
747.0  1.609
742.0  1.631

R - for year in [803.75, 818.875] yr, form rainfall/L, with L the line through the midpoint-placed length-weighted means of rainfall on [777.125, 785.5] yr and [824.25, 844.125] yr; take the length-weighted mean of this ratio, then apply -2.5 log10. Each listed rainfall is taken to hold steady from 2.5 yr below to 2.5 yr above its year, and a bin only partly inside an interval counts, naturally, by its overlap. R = 0.168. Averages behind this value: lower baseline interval 1.53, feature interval 1.33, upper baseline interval 1.57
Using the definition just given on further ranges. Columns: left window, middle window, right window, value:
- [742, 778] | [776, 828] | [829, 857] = 0.10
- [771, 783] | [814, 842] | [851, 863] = 0.10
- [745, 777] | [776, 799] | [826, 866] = 0.02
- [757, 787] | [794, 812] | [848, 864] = 0.08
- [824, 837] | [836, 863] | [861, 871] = -0.05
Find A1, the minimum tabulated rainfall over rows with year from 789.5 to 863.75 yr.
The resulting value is 1.25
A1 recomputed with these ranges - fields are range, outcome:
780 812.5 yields 1.286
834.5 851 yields 1.63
